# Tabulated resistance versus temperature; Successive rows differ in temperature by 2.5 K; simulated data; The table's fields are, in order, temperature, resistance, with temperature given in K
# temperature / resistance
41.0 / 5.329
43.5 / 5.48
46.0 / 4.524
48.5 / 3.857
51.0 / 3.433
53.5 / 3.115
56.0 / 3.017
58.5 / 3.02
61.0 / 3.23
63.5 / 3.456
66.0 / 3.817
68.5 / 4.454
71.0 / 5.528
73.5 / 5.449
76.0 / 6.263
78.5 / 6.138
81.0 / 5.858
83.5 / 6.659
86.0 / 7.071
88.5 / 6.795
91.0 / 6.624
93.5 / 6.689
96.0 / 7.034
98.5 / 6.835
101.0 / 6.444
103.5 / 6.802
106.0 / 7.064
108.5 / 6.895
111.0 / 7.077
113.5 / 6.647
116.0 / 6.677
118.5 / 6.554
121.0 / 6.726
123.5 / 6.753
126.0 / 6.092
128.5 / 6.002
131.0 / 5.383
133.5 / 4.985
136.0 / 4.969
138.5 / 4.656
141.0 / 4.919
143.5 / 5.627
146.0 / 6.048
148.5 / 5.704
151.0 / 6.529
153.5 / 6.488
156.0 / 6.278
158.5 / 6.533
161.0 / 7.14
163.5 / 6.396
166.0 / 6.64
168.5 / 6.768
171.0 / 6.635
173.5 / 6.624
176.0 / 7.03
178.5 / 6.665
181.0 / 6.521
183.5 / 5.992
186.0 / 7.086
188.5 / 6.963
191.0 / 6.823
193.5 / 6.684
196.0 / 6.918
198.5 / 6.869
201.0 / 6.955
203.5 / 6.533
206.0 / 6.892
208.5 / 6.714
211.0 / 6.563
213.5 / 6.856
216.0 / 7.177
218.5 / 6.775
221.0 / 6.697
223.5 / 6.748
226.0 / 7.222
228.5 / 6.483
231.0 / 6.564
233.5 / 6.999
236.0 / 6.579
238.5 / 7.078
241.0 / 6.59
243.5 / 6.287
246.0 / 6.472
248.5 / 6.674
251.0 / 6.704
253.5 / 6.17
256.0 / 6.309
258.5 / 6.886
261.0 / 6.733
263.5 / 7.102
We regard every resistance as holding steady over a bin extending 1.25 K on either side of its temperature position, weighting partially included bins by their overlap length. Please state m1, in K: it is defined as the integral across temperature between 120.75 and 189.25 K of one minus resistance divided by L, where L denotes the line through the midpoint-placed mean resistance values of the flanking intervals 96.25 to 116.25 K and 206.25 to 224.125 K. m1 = 6.08 K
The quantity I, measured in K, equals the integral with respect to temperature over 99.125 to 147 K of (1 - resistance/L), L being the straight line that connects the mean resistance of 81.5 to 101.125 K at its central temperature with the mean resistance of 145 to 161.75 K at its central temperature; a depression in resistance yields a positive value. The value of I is 3.2 K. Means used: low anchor 6.75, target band 6.13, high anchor 6.37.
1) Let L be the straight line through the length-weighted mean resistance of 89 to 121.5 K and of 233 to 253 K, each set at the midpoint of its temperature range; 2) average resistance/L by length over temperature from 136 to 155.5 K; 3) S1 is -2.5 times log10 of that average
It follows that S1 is 0.18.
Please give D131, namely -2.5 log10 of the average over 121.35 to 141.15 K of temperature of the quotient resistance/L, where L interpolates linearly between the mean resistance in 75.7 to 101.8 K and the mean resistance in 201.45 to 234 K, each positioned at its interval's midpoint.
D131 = 0.196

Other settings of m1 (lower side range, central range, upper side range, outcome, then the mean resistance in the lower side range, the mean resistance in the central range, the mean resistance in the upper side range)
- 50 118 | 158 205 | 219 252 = -3.0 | 5.65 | 6.73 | 6.7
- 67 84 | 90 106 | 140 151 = -3.0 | 5.7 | 6.77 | 5.7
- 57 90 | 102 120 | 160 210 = -3.4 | 5.2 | 6.81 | 6.74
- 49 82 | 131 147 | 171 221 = 1.4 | 4.34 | 5.2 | 6.77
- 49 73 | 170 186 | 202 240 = -1.7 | 3.74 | 6.62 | 6.79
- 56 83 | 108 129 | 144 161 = -3.6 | 4.7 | 6.61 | 6.3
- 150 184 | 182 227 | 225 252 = -1.0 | 6.6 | 6.8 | 6.69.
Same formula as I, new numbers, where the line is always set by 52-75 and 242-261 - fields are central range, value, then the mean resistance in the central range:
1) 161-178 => -4.2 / 6.72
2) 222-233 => -1.0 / 6.77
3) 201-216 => -2.1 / 6.77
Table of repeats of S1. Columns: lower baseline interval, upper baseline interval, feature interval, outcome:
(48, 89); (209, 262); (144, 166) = -0.110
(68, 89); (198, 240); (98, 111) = -0.107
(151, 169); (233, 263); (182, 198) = -0.023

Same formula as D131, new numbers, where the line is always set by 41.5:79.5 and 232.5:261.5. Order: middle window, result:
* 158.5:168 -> -0.20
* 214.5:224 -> -0.10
